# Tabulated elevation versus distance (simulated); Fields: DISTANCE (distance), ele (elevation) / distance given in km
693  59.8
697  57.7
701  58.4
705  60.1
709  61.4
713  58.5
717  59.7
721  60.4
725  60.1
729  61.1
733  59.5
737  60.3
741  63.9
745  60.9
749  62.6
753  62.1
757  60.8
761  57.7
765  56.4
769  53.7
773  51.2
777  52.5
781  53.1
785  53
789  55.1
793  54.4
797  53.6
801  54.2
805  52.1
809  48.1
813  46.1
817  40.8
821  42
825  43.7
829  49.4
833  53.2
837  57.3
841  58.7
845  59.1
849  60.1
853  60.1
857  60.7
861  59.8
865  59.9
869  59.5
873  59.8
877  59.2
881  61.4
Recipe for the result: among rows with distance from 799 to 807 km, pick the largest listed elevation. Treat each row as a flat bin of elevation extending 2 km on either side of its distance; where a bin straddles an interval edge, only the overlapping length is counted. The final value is 54.2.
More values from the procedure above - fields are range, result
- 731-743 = 63.9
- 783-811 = 55.1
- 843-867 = 60.7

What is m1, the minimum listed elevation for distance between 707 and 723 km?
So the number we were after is 58.5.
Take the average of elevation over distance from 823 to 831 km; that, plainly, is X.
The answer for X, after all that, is 46.5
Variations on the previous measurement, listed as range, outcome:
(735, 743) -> 62.1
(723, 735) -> 60.2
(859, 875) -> 59.8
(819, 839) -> 49.1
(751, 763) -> 60.2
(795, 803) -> 53.9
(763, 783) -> 53.4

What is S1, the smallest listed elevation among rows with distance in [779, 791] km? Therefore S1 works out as 53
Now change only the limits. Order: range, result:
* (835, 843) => 57.3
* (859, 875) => 59.5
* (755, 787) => 51.2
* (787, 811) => 48.1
